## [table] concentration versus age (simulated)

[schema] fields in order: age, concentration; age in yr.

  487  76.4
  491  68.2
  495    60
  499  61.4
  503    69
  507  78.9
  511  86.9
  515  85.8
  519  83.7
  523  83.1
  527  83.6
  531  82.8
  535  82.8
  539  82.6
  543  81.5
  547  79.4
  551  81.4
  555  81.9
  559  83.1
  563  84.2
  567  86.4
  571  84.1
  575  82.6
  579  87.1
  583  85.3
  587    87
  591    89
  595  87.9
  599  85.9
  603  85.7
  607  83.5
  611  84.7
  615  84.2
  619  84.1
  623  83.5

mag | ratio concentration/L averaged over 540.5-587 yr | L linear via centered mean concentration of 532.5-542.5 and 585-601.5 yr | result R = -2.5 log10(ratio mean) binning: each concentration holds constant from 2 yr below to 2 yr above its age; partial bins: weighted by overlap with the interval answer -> 0.02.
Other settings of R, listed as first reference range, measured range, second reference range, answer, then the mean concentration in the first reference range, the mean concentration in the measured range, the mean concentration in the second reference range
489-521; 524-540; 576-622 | -0.07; 74.2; 83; 85.7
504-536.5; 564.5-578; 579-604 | 0.02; 83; 84.6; 86.9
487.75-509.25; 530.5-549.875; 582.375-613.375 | -0.08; 68.2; 81.7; 86.1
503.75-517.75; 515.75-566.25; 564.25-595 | 0.02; 82.5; 82.7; 86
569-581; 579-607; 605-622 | -0.03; 84.6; 86.6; 84.1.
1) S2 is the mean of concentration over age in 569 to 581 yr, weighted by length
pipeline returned 84.6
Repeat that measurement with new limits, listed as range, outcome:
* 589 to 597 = 88.5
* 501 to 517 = 80.2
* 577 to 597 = 87.3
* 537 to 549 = 81.2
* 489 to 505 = 64.7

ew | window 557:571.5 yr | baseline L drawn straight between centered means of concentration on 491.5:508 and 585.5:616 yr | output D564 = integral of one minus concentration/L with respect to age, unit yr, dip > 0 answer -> -1.0 yr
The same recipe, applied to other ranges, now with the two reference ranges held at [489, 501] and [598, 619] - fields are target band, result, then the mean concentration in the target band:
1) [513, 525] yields -2.92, 84.2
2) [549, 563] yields -1.43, 82.4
